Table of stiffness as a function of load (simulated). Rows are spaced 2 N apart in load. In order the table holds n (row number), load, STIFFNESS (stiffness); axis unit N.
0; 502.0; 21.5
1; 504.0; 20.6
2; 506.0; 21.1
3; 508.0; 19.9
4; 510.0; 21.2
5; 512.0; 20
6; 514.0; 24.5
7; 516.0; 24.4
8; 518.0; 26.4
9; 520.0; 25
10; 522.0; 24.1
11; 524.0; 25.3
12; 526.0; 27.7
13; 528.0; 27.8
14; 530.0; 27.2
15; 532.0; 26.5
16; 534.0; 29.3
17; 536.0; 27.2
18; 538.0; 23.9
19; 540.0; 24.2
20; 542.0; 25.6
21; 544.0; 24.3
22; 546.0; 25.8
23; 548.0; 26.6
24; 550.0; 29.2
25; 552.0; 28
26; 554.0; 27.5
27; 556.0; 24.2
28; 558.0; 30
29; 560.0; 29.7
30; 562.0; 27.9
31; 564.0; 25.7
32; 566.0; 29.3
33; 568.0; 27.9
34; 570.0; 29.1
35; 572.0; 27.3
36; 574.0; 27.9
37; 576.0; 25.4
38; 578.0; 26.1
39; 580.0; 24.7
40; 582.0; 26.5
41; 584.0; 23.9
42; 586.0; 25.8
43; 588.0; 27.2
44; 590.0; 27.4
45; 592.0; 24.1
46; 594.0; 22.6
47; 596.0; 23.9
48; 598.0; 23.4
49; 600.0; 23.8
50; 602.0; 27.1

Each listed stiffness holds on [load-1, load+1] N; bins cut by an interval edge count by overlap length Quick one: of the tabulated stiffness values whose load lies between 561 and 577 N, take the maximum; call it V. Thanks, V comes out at 29.3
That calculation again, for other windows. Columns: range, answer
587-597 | 27.4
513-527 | 27.7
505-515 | 24.5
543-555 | 29.2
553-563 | 30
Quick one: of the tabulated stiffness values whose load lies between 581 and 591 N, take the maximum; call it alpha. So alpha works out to 27.4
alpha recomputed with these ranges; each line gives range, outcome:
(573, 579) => 27.9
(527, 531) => 27.8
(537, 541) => 24.2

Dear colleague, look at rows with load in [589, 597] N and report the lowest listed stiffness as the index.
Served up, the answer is 22.6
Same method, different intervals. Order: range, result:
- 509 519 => 20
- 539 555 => 24.2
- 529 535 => 26.5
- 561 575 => 25.7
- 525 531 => 27.2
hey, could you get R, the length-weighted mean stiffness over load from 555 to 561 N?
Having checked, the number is 28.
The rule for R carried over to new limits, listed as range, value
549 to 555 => 28.2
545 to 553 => 27.4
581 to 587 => 25.4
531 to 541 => 26.2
